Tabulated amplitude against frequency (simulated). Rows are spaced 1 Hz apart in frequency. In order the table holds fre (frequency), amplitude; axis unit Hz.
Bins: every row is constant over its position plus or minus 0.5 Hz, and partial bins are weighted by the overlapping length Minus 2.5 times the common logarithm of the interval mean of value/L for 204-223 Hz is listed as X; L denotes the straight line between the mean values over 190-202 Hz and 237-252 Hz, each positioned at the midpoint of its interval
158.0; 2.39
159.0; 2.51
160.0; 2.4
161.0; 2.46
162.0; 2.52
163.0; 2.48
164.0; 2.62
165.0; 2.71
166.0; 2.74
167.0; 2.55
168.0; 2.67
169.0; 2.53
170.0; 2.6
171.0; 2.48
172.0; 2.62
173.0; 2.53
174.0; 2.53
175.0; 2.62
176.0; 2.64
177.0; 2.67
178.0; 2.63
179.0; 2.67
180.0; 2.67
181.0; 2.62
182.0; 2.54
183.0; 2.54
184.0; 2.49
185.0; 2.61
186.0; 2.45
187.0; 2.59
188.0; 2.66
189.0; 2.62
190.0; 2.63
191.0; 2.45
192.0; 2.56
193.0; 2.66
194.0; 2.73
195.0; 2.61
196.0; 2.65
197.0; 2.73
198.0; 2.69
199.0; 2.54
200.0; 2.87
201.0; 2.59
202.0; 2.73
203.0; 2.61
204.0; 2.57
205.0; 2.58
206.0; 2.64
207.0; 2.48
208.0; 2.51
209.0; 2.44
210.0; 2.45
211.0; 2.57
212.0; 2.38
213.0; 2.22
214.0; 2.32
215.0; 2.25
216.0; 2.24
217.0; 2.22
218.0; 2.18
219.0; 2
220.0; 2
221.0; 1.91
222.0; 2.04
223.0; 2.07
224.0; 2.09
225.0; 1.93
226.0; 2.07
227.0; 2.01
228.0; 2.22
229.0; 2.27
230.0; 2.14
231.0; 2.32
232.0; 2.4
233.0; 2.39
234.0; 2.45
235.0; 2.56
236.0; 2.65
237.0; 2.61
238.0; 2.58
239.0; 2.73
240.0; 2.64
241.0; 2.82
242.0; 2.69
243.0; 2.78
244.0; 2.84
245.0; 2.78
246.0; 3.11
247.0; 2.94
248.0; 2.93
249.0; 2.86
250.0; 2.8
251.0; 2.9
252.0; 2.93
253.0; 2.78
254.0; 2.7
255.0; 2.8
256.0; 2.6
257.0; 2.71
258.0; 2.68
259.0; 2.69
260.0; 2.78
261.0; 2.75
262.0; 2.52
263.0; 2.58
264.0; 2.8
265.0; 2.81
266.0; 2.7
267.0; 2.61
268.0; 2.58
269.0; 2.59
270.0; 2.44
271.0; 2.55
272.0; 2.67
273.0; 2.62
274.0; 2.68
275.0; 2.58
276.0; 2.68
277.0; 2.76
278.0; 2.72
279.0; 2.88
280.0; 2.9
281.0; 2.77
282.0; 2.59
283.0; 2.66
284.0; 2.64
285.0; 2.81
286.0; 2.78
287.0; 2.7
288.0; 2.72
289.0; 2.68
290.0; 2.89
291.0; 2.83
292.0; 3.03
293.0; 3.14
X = 0.17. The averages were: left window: 2.65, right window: 2.81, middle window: 2.3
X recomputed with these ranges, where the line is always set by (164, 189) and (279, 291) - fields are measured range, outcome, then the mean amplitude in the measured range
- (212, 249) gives 0.12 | 2.41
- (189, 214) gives 0.02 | 2.57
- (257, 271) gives 0.03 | 2.65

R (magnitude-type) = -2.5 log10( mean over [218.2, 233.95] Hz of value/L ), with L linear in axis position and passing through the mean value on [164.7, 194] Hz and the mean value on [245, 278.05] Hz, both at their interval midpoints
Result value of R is 0.243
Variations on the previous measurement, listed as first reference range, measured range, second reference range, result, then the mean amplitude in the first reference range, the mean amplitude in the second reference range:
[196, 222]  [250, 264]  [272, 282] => -0.04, 2.43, 2.72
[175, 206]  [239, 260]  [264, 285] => -0.05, 2.62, 2.68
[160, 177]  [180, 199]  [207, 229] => -0.08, 2.58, 2.2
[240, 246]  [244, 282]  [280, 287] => 0.01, 2.8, 2.72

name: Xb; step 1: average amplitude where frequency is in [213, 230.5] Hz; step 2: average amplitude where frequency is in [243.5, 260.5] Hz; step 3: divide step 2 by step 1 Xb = 1.33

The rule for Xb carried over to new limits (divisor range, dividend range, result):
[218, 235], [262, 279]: 1.23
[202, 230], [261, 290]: 1.18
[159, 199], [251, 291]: 1.04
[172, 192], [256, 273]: 1.02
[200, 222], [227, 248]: 1.09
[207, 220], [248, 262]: 1.20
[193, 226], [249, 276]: 1.12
